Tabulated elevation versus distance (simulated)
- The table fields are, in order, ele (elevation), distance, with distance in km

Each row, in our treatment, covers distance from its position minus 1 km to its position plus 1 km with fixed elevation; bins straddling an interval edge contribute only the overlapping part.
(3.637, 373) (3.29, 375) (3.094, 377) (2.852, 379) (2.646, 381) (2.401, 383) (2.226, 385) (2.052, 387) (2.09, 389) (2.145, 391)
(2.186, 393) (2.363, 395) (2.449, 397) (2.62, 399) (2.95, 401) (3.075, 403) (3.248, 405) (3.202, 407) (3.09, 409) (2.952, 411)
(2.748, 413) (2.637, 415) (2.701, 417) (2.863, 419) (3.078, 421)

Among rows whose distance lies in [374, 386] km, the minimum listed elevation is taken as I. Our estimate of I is 2.226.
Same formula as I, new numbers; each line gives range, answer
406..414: 2.748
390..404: 2.145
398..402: 2.62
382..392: 2.052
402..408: 3.075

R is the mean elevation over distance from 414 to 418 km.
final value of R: 2.67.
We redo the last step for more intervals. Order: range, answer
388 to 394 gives 2.14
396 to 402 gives 2.67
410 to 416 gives 2.78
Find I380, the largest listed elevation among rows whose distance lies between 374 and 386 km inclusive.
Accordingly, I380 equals 3.29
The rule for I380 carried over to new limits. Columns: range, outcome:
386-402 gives 2.95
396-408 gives 3.248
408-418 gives 3.09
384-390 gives 2.226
